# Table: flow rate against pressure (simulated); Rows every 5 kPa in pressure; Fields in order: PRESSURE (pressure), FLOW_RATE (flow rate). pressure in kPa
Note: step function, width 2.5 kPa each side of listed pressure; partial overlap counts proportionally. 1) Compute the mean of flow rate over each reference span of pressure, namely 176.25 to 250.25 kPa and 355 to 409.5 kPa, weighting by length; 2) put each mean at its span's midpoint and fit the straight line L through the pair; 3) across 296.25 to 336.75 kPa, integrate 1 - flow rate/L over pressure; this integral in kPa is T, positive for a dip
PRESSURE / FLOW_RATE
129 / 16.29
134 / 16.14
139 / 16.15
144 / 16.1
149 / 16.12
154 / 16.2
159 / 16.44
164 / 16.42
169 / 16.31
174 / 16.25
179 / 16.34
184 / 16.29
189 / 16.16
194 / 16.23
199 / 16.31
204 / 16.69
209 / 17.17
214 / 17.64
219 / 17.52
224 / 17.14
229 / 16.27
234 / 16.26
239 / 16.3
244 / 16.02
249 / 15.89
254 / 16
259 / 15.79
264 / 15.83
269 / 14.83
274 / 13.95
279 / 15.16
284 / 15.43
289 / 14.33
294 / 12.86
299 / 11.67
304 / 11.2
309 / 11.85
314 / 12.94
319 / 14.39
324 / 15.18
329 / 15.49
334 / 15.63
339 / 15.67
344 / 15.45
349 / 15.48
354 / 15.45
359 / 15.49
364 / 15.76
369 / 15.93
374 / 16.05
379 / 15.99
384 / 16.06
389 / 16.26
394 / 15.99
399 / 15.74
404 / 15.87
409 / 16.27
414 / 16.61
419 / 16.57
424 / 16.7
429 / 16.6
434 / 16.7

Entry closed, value 6.54 kPa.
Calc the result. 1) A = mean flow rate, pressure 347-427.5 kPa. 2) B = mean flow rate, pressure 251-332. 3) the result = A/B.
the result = 1.13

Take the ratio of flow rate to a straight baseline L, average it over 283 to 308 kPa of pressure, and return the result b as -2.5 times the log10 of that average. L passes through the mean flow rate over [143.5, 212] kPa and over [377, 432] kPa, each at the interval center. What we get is 0.26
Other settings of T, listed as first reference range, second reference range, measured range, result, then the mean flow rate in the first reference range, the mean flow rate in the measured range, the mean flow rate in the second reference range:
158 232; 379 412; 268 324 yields 9.5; 16.6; 13.5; 16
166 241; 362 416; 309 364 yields 4.1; 16.6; 15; 16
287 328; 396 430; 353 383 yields -1.7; 13.1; 15.8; 16.3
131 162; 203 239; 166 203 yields 0.6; 16.2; 16.3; 16.9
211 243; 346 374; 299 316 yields 4.4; 16.8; 11.9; 15.7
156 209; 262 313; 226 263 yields -3.3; 16.4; 16.1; 13.7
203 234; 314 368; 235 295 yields 4.0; 17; 15.3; 15.3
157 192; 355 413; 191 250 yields -1.5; 16.3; 16.6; 16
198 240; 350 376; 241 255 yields 0.5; 16.8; 16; 15.7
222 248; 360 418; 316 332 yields 1.2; 16.4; 15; 16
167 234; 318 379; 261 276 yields 1.1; 16.6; 14.9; 15.5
